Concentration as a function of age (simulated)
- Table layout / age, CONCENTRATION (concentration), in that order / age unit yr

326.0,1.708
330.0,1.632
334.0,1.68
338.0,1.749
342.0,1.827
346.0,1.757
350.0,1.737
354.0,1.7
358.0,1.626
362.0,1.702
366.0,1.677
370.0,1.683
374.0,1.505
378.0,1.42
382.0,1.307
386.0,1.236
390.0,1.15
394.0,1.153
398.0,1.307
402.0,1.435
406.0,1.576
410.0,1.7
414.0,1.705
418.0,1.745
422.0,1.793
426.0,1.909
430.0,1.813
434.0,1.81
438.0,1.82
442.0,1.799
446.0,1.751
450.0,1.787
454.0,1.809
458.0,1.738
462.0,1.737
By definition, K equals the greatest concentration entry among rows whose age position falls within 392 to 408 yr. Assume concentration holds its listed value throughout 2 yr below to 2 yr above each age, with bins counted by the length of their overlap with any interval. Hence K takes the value 1.576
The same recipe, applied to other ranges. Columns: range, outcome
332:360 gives 1.827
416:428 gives 1.909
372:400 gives 1.505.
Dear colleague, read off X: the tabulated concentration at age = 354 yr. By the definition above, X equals 1.7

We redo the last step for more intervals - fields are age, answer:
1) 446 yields 1.751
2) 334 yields 1.68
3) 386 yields 1.236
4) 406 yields 1.576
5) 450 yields 1.787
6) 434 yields 1.81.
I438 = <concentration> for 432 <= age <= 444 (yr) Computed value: 1.81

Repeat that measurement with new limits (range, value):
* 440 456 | 1.79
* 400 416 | 1.6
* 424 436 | 1.84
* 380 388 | 1.27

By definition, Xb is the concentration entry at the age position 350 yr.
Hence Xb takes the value 1.737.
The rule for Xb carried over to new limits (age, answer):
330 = 1.632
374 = 1.505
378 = 1.42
